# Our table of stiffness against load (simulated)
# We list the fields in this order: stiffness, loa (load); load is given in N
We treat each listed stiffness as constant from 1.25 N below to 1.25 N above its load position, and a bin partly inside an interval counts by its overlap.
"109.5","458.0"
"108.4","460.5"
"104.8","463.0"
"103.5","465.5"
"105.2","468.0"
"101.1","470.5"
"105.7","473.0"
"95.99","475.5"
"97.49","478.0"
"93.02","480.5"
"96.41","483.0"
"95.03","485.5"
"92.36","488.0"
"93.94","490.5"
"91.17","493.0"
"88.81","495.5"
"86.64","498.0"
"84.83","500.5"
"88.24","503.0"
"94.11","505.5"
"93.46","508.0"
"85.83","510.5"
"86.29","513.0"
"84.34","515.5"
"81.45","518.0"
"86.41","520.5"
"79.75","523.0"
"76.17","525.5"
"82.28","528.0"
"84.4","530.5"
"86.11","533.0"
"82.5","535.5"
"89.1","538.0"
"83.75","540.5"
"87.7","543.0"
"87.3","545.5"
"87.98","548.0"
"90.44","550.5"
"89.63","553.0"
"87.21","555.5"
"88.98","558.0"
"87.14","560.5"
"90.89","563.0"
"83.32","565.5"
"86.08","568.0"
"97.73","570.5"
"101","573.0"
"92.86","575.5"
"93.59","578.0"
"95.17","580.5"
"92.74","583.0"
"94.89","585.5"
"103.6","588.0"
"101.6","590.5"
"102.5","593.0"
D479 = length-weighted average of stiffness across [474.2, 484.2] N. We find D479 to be 95.8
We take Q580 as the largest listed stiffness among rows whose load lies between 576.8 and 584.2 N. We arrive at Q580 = 95.17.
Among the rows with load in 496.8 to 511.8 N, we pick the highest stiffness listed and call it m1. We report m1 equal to 94.11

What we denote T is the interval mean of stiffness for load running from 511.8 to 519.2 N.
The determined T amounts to 84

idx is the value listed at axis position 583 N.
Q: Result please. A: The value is 92.74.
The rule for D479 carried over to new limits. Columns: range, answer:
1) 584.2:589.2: 99.1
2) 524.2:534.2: 82.2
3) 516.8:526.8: 80.9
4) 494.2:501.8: 86.8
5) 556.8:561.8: 88.1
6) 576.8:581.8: 94.4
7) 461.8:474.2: 104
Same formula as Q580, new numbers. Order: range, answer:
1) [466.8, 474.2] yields 105.7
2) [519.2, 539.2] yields 89.1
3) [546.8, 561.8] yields 90.44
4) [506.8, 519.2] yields 93.46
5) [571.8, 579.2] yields 101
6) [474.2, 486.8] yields 97.49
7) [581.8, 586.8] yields 94.89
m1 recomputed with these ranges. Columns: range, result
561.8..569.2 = 90.89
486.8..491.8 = 93.94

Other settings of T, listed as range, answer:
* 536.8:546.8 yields 87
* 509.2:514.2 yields 86.1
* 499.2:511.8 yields 89.3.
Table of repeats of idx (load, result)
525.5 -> 76.17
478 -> 97.49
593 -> 102.5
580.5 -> 95.17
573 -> 101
